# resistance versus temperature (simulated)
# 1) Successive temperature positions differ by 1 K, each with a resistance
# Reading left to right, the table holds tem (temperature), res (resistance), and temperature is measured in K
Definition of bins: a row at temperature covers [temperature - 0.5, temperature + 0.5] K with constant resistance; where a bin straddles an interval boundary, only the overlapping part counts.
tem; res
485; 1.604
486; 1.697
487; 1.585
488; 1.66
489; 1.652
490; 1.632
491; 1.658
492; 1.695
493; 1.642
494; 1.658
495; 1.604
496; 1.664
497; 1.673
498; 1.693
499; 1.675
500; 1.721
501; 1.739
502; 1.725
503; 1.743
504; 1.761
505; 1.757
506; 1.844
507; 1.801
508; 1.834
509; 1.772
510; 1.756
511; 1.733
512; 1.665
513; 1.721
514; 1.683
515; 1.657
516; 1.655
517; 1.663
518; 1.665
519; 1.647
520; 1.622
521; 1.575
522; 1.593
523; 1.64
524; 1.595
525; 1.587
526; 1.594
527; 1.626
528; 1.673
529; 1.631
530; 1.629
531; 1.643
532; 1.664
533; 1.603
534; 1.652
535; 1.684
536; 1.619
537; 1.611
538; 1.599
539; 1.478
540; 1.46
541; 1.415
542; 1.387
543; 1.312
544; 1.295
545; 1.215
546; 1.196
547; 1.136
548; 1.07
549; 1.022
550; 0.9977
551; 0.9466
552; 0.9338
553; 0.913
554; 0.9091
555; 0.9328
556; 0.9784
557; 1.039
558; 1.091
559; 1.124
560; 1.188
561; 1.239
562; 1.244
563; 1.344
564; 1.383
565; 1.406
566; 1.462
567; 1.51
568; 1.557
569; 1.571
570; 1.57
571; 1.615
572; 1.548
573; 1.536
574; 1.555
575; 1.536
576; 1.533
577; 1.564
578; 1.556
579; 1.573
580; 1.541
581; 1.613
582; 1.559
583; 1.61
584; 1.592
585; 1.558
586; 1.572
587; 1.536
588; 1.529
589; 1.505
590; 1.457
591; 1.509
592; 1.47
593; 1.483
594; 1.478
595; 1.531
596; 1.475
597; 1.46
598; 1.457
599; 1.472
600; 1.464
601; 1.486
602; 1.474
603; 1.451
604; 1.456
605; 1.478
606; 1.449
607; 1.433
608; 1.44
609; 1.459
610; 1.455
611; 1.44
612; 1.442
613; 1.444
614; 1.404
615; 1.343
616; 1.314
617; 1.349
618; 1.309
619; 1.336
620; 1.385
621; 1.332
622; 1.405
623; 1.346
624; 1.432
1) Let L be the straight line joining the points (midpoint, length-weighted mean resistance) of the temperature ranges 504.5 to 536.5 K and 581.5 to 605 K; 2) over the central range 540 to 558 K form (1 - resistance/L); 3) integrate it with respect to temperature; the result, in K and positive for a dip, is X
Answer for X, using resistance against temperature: 5.6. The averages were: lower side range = 1.67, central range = 1.11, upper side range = 1.5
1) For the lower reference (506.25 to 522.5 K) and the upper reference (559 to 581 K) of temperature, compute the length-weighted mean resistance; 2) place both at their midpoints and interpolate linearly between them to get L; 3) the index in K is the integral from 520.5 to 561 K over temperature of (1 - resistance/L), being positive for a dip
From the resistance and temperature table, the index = 6.1 K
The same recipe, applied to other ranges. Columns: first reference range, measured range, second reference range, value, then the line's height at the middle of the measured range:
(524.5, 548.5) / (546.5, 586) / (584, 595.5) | 4.4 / 1.5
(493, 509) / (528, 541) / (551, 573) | -1.1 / 1.47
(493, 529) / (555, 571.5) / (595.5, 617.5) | 2.4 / 1.55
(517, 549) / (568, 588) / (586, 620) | -1.2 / 1.47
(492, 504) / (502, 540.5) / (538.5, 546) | -3.8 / 1.51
